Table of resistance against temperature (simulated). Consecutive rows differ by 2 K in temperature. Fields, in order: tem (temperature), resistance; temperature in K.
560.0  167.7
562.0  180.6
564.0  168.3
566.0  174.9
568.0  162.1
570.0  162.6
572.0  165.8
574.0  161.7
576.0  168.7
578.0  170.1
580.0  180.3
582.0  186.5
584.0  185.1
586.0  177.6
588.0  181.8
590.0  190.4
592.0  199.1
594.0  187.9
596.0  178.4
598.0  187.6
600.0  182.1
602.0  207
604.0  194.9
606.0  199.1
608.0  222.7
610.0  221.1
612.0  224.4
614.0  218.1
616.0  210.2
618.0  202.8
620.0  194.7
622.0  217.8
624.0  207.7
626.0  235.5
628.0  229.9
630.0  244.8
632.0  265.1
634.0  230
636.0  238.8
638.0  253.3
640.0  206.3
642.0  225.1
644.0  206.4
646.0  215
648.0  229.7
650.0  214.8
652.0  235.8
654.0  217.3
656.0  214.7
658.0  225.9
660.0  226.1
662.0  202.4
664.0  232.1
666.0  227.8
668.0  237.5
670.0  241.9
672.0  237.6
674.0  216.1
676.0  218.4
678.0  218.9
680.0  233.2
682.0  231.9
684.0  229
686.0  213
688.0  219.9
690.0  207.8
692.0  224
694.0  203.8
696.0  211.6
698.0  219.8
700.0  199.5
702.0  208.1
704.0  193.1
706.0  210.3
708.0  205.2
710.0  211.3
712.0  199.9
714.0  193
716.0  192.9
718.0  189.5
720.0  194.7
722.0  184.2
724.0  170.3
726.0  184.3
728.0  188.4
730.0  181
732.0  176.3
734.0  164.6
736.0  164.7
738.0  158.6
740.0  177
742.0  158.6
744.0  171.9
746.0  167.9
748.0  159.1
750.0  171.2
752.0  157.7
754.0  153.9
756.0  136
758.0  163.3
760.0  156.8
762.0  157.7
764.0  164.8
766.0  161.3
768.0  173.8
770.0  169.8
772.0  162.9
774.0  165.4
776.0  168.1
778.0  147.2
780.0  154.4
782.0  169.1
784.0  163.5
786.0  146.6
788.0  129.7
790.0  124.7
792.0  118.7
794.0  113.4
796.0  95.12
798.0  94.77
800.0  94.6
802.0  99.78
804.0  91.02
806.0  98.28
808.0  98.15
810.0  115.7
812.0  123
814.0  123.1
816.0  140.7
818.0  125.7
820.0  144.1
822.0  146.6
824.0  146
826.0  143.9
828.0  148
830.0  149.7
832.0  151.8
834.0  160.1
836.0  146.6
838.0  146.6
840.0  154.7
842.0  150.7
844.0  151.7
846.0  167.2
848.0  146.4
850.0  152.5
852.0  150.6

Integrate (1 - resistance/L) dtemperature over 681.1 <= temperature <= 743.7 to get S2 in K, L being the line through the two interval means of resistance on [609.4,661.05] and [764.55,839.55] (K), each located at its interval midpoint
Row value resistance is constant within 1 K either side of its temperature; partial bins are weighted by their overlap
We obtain -3.9 K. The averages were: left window 224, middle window 195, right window 137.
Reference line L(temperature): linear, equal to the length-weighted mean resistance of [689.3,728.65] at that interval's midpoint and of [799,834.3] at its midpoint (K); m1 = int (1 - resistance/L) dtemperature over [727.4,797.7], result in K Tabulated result 3.3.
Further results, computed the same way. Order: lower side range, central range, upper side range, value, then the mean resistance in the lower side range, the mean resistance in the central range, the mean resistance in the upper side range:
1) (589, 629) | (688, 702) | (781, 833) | -3.28 K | 206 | 212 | 127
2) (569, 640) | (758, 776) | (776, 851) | -1.73 K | 202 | 164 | 135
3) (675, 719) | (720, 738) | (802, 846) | 1.42 K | 211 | 177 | 136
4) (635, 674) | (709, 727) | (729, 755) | -0.83 K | 225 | 191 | 166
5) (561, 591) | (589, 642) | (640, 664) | -4.17 K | 174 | 214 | 219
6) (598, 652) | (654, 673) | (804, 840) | -2.29 K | 219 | 227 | 135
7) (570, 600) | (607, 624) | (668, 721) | -2.23 K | 180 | 214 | 213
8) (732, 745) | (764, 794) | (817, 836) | 0.86 K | 167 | 153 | 146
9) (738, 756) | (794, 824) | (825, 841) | 7.58 K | 163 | 115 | 150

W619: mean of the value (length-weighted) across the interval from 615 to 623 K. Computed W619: 206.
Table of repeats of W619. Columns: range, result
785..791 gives 134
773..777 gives 167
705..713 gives 207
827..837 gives 151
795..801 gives 94.8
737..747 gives 167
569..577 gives 165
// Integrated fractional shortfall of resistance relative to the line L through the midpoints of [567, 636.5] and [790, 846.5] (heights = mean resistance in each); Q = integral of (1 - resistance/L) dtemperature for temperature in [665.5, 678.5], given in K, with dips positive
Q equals -3.8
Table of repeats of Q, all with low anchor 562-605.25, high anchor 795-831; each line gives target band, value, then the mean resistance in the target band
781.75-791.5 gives -1.20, 144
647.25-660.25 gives -4.93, 223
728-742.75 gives -3.06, 170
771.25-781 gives -2.17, 160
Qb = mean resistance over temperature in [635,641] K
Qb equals 233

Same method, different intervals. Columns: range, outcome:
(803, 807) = 94.7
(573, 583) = 173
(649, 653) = 225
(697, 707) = 206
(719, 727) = 183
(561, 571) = 170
